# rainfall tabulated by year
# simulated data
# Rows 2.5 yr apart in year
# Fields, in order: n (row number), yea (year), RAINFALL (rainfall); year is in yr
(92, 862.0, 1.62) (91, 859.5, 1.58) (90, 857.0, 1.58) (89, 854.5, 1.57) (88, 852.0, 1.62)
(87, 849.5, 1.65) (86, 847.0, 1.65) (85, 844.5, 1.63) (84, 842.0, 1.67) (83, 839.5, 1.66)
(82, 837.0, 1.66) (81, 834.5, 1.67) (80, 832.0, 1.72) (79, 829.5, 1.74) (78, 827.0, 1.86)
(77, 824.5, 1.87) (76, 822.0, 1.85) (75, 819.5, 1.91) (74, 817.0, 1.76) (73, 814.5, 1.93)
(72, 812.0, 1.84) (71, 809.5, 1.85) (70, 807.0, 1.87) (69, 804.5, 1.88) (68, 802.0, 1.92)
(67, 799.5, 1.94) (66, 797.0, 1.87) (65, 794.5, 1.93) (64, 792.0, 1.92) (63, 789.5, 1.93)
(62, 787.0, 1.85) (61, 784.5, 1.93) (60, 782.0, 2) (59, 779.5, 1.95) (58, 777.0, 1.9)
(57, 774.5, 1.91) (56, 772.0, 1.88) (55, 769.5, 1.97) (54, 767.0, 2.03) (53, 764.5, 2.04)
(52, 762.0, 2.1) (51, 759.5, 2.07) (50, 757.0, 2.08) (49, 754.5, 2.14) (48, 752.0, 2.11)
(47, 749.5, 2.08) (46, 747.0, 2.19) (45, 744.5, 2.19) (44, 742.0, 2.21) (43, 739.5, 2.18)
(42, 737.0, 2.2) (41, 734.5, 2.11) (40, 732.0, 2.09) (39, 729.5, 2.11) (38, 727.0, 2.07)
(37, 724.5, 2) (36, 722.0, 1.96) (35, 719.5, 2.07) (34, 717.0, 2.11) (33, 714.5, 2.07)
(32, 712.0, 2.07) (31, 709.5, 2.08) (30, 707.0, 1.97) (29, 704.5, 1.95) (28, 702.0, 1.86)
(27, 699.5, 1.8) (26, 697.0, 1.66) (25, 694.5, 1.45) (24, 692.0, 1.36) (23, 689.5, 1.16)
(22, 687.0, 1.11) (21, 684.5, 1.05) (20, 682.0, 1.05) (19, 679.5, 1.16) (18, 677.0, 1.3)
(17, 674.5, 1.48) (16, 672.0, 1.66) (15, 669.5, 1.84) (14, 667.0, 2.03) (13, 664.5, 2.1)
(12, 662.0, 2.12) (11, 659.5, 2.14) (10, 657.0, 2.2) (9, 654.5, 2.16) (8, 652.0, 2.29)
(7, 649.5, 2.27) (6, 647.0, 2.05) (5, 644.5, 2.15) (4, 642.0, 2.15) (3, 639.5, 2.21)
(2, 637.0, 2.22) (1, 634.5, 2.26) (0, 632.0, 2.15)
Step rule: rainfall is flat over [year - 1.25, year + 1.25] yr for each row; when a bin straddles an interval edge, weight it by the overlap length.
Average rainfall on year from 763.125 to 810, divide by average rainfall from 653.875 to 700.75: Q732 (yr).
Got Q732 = 1.2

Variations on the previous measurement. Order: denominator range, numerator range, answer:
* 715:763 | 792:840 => 0.87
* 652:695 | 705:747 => 1.28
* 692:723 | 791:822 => 0.99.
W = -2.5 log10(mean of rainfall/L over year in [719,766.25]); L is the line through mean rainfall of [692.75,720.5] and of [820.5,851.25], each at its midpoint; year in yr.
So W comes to -0.138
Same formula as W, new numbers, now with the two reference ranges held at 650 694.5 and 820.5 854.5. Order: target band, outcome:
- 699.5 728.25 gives -0.20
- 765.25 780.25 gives -0.15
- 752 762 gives -0.24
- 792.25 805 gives -0.13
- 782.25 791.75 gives -0.13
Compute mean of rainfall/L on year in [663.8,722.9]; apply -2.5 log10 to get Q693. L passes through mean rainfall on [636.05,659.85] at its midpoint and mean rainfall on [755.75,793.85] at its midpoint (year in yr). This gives 0.25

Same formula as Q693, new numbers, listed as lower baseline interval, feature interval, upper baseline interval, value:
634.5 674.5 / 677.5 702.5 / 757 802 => 0.46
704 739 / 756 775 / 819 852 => -0.04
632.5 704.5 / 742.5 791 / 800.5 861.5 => -0.14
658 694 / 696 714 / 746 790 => -0.14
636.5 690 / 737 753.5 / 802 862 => -0.21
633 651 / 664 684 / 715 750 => 0.37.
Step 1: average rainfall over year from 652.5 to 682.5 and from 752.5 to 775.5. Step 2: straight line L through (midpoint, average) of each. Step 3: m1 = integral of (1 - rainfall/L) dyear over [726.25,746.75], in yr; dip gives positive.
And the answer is -1.9 yr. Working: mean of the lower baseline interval 1.8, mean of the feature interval 2.15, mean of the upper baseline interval 2.03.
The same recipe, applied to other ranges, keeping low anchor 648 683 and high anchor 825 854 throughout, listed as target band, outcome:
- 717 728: -1.5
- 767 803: -3.9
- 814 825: -1.0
